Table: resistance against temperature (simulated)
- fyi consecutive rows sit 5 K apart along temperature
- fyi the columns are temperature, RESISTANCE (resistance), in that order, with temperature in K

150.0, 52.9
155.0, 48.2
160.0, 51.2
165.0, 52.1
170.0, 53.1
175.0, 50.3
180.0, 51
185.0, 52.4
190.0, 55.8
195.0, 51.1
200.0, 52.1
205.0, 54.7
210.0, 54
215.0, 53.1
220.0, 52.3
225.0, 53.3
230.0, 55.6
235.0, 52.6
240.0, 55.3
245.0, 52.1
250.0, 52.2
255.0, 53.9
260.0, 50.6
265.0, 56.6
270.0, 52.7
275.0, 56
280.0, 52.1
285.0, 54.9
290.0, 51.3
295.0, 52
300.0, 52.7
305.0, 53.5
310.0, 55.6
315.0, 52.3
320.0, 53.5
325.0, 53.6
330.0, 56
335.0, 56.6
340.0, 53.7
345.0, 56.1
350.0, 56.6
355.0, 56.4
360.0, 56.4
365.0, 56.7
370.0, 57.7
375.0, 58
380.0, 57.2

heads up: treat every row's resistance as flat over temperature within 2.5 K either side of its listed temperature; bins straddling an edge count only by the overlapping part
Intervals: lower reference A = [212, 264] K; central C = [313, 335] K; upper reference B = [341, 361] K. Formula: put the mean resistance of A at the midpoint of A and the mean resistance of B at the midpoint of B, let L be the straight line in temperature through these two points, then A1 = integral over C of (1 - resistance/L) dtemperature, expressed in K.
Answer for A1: 0.5 K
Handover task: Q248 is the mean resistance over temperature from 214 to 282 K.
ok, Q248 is 53.5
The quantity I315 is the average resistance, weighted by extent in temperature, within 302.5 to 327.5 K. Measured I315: 53.7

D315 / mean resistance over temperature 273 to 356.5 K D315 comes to 54.3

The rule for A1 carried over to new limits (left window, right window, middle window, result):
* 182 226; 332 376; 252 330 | 2.20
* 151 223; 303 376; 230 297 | 0.65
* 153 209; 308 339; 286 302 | 0.53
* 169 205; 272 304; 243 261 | 0.19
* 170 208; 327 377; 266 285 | 0.20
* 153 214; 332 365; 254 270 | 0.15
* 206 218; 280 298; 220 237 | -0.07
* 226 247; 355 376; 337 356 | 0.31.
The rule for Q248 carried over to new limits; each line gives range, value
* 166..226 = 52.7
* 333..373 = 56.3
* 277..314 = 53.2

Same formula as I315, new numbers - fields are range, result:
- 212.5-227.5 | 52.9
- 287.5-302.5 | 52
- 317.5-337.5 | 54.9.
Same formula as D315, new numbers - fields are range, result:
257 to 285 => 53.7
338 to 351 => 55.4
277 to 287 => 53.6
